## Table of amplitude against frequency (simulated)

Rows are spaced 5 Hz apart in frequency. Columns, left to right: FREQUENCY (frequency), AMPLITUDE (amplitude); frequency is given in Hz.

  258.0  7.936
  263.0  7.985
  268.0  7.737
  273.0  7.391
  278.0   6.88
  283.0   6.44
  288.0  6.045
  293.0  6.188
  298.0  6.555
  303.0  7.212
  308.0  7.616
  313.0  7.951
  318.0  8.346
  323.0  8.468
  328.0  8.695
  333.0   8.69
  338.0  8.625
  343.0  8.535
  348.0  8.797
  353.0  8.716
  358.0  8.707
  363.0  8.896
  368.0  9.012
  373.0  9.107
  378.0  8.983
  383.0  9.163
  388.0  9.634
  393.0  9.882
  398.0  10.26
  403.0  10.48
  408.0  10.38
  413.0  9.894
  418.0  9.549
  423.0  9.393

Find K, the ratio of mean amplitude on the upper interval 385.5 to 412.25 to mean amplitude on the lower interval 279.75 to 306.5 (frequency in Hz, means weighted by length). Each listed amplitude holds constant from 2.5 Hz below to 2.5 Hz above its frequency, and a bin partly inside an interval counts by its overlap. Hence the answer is 1.55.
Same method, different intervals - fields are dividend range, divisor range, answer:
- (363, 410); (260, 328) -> 1.31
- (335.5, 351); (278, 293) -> 1.37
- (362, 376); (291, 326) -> 1.20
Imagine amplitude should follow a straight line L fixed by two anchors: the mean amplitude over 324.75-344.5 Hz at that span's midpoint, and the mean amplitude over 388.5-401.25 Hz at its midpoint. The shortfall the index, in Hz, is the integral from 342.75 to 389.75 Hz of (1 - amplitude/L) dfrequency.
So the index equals 2.0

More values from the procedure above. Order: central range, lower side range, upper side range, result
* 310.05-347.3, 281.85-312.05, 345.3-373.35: -3.2 Hz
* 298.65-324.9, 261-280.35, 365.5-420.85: 1.3 Hz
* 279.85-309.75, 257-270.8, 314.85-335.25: 5.6 Hz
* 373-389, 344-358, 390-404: 0.8 Hz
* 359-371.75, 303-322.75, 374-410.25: 0.3 Hz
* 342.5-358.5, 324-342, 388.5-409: 0.6 Hz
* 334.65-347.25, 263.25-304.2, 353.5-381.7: -0.5 Hz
